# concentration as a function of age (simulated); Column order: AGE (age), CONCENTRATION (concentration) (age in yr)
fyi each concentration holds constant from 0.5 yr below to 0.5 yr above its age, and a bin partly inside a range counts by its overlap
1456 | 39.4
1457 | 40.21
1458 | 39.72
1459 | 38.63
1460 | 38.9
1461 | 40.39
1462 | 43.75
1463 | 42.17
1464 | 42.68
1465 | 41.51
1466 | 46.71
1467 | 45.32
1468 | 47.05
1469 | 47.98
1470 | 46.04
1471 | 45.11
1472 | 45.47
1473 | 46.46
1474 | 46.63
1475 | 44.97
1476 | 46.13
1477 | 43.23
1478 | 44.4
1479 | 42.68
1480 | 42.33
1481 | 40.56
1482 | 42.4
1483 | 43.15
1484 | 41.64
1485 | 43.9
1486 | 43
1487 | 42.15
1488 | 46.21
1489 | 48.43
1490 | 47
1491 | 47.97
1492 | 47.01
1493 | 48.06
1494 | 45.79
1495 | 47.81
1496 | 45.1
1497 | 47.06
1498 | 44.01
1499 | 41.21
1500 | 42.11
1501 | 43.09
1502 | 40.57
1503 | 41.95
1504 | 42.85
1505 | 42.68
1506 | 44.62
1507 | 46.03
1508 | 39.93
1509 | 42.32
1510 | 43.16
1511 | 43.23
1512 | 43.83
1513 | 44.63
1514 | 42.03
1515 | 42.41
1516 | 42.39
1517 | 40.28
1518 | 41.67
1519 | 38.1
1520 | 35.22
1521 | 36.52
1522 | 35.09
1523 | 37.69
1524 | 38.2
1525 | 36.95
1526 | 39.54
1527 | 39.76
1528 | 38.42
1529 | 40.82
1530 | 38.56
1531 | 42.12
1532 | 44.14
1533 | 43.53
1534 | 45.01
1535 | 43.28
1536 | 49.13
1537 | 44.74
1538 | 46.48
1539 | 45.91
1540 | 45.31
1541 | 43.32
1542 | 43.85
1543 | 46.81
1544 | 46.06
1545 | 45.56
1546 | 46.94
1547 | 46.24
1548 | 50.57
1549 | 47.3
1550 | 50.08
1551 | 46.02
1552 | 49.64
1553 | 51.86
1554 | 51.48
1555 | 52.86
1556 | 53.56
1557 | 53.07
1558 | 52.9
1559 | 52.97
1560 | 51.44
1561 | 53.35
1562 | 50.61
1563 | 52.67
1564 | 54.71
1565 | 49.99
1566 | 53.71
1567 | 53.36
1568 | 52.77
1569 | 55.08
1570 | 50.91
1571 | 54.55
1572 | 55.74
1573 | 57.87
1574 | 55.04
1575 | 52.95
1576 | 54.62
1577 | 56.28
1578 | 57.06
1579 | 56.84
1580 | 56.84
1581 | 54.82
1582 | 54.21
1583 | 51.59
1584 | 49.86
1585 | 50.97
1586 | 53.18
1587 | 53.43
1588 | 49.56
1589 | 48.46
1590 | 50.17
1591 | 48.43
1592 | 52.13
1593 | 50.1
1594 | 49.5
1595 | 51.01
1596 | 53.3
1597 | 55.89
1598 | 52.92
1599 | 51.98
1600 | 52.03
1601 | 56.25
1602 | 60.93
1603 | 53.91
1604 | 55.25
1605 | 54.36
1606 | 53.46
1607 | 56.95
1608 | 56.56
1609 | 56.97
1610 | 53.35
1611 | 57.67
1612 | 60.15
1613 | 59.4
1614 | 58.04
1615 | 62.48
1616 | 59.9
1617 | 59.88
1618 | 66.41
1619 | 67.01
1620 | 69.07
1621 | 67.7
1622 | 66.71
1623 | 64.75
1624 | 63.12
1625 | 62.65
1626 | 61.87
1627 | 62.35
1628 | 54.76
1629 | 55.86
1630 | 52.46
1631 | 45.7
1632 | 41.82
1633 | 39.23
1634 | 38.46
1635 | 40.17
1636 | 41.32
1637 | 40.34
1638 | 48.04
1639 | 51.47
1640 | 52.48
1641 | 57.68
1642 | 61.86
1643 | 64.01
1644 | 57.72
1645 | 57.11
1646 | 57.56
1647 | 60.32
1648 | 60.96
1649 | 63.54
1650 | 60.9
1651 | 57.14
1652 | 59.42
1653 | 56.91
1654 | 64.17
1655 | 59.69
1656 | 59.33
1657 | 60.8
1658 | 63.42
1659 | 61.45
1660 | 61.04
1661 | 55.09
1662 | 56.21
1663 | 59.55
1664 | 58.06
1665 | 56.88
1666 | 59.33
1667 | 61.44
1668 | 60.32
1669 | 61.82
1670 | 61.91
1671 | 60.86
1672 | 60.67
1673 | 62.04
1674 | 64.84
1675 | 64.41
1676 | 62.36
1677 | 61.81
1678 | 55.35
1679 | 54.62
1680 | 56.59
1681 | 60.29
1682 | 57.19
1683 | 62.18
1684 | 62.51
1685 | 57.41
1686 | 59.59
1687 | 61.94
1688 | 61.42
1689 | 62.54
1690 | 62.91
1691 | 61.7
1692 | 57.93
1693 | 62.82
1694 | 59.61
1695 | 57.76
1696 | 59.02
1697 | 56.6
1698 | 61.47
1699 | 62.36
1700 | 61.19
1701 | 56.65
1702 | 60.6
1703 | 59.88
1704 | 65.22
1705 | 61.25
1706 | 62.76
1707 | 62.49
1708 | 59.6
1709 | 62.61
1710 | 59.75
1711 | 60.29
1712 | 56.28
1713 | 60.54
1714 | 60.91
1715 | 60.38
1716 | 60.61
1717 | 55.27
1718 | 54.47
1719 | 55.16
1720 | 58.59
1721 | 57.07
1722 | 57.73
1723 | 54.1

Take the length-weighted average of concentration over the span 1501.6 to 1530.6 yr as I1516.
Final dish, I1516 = 40.7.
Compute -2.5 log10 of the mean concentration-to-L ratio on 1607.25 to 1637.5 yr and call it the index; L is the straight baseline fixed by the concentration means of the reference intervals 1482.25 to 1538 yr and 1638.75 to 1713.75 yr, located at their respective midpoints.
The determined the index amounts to -0.04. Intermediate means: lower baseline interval 42.7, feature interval 56.2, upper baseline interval 60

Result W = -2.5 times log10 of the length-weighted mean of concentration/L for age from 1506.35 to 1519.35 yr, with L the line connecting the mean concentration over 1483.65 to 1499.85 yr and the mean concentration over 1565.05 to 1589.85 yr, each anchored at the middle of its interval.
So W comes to 0.12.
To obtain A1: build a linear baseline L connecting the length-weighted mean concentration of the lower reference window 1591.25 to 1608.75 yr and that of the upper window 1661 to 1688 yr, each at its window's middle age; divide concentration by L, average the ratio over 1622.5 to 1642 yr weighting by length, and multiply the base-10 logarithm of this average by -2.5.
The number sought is 0.10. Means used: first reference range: 53.9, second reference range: 59.9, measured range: 51.6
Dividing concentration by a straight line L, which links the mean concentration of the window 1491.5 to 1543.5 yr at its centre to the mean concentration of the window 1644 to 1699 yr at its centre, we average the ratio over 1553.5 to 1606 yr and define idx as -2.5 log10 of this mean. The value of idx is -0.08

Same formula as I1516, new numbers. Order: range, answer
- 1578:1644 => 54.8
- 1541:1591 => 51.7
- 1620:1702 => 58.3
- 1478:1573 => 45.5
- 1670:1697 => 60.4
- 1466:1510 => 44.5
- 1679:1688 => 59.5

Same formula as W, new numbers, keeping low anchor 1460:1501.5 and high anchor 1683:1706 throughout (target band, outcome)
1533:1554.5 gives 0.06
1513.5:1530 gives 0.22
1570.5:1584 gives -0.07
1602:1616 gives -0.06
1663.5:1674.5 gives -0.04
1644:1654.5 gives -0.05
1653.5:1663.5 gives -0.04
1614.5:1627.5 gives -0.16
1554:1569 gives -0.04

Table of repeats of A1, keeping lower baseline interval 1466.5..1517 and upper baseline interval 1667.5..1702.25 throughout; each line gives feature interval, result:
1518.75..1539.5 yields 0.16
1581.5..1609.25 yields 0.00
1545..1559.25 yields -0.02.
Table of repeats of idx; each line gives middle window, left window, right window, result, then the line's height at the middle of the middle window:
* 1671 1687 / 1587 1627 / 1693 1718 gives -0.016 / 59.3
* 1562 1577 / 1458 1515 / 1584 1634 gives -0.039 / 51.9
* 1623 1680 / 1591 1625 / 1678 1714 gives 0.035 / 59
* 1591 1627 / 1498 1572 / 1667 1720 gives -0.110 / 52.4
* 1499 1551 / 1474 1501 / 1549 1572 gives 0.135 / 48.5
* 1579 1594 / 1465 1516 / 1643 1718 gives 0.010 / 52.3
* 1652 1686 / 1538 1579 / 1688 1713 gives -0.028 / 58.5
